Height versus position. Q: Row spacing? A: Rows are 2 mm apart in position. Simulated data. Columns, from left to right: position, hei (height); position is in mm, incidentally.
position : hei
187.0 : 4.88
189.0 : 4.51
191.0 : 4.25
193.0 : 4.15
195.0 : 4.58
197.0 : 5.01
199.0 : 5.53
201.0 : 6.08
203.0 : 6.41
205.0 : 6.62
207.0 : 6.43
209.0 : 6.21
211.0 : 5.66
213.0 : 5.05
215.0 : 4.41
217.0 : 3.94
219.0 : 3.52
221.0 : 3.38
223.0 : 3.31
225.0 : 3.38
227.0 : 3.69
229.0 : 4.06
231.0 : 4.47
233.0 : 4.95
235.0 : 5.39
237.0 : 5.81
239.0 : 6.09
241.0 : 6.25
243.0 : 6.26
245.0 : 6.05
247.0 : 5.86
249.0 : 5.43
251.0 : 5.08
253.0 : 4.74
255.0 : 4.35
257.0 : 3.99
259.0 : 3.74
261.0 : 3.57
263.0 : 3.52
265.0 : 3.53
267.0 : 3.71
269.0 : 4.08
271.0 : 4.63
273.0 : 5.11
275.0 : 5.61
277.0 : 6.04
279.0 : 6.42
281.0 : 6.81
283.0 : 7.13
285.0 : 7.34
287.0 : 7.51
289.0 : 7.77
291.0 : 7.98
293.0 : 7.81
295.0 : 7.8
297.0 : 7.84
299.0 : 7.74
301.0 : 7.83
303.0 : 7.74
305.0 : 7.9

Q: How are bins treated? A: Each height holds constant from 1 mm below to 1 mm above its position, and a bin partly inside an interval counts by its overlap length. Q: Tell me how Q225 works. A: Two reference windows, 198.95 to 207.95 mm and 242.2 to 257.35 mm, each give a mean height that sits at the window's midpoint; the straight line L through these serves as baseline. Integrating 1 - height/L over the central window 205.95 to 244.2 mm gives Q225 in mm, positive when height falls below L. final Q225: 6.08 mm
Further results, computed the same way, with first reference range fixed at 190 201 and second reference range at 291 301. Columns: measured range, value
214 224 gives 3.27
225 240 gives 2.85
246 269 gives 8.06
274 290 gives 1.26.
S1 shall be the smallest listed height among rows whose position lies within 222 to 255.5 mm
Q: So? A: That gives 3.31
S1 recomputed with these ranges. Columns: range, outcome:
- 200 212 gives 5.66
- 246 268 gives 3.52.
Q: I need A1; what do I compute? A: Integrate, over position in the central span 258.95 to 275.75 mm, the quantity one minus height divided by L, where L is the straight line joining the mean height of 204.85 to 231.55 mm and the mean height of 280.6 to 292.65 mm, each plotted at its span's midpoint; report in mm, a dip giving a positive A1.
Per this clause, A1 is 6.3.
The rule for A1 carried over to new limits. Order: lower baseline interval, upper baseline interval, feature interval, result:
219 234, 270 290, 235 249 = -4.1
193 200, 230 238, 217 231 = 4.0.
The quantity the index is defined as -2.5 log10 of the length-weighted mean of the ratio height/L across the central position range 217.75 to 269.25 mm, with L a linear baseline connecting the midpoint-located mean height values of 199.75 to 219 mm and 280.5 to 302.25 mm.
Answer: 0.37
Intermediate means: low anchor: 5.53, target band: 4.55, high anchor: 7.62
